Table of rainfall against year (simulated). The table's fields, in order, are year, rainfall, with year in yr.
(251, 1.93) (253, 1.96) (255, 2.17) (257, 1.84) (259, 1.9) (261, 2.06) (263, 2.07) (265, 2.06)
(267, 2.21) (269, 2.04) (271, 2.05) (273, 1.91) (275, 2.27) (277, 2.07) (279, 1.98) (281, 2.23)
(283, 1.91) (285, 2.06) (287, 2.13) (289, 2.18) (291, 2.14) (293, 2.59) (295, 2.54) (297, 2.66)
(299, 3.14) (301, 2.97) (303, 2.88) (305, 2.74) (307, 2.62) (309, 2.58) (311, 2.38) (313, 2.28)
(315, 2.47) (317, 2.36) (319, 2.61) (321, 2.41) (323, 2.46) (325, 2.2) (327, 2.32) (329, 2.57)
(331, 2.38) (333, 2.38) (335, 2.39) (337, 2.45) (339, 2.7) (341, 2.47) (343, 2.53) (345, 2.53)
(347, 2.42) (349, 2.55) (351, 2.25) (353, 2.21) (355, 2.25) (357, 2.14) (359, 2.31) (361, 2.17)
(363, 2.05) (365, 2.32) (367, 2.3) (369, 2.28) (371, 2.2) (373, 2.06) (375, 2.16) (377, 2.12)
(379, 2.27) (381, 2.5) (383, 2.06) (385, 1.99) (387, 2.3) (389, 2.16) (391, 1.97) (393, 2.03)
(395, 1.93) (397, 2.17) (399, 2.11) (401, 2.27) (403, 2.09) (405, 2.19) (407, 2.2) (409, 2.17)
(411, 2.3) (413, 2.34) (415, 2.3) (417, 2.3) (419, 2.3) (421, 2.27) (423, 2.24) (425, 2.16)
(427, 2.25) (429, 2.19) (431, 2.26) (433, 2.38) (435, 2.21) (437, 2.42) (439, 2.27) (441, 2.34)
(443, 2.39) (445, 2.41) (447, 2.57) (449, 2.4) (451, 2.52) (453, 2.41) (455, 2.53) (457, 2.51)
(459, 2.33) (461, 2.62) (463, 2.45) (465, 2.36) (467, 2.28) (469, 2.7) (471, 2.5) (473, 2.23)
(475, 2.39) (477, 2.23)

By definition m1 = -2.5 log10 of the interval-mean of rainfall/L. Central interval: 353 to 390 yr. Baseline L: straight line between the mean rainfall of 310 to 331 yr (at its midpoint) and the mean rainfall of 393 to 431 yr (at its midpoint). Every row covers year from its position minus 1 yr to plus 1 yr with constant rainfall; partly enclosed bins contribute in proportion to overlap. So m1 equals 0.04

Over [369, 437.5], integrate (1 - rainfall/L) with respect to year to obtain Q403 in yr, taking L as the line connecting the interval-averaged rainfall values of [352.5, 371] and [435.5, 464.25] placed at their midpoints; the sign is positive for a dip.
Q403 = 3.6 yr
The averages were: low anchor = 2.22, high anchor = 2.44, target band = 2.2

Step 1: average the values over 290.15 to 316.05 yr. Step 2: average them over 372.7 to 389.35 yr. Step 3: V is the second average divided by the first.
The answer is 0.84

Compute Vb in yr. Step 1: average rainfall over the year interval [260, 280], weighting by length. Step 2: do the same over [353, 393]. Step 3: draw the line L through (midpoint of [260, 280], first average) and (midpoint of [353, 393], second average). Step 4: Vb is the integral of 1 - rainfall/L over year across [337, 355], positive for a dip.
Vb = -2.42 yr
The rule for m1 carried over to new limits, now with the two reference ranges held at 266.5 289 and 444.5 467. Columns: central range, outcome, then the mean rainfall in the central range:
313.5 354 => -0.11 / 2.43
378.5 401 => 0.09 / 2.14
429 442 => 0.05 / 2.3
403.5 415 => 0.06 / 2.24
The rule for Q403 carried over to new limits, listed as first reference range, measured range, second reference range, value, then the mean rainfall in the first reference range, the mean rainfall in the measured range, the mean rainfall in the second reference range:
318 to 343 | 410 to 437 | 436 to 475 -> 1.8 yr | 2.45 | 2.27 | 2.43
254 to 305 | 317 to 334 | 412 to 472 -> -0.9 yr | 2.25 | 2.41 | 2.37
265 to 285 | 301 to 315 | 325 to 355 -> -2.2 yr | 2.07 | 2.6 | 2.42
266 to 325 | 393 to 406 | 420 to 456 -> 1.3 yr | 2.37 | 2.12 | 2.35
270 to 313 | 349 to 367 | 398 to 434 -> 0.5 yr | 2.38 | 2.24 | 2.24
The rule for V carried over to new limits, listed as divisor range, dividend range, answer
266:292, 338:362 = 1.14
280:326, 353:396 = 0.88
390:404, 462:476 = 1.16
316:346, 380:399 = 0.87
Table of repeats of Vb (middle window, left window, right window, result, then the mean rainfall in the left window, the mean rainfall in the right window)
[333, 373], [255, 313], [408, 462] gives -0.4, 2.29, 2.35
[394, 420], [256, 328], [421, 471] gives 1.8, 2.31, 2.38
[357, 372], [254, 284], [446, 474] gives 0.2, 2.05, 2.46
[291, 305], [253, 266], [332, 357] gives -3.5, 2.01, 2.42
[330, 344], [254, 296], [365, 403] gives -2.2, 2.11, 2.16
